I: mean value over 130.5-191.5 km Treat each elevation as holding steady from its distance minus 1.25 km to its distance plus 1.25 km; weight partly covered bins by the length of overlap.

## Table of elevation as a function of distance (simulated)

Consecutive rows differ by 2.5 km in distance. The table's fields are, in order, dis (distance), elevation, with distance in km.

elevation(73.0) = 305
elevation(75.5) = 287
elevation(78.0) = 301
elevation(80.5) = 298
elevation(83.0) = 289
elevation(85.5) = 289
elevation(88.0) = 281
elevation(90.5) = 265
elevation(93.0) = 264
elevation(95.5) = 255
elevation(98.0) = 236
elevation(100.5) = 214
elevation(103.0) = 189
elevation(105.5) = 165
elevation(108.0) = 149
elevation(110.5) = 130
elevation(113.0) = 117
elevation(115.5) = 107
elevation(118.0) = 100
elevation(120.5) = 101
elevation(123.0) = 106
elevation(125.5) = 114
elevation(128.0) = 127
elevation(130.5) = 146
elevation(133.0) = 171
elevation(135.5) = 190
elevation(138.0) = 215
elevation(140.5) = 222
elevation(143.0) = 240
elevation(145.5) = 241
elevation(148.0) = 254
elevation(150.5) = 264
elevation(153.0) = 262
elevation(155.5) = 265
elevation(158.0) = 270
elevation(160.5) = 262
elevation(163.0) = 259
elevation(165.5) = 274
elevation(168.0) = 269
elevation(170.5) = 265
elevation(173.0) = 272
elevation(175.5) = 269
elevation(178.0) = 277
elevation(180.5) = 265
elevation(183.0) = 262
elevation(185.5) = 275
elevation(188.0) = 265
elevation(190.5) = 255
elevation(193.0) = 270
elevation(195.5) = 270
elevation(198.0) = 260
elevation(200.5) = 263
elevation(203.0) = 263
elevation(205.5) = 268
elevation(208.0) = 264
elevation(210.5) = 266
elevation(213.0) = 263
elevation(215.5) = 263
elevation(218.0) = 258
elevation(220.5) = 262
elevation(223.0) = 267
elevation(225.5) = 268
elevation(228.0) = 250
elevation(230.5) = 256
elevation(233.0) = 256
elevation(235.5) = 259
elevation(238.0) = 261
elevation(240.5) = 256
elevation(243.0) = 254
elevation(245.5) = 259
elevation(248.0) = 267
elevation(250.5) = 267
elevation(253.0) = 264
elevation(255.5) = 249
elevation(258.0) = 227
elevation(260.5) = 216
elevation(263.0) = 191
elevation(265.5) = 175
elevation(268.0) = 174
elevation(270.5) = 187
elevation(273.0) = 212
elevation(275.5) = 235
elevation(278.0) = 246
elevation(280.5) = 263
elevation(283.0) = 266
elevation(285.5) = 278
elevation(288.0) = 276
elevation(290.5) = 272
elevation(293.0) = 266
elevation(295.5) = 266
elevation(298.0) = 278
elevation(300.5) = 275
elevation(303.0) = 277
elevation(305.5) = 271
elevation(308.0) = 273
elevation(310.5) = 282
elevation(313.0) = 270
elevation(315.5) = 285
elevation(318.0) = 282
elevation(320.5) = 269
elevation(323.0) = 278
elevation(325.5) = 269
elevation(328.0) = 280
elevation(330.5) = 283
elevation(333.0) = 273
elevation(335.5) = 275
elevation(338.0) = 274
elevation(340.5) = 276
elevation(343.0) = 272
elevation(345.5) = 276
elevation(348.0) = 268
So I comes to 250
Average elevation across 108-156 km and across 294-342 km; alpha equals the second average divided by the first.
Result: 1.57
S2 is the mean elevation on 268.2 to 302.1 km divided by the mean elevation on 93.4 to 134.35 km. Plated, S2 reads 1.6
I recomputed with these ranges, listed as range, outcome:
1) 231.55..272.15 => 235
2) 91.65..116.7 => 183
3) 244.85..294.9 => 240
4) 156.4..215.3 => 266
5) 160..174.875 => 267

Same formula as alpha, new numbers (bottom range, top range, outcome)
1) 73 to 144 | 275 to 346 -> 1.36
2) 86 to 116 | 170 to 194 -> 1.32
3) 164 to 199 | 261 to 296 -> 0.88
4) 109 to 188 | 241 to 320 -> 1.18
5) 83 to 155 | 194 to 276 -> 1.26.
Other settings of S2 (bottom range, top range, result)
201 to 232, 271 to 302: 0.99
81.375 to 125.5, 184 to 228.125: 1.39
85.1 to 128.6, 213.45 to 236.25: 1.47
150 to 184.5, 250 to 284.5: 0.85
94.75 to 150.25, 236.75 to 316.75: 1.45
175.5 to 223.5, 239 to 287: 0.89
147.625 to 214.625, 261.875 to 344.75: 0.98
